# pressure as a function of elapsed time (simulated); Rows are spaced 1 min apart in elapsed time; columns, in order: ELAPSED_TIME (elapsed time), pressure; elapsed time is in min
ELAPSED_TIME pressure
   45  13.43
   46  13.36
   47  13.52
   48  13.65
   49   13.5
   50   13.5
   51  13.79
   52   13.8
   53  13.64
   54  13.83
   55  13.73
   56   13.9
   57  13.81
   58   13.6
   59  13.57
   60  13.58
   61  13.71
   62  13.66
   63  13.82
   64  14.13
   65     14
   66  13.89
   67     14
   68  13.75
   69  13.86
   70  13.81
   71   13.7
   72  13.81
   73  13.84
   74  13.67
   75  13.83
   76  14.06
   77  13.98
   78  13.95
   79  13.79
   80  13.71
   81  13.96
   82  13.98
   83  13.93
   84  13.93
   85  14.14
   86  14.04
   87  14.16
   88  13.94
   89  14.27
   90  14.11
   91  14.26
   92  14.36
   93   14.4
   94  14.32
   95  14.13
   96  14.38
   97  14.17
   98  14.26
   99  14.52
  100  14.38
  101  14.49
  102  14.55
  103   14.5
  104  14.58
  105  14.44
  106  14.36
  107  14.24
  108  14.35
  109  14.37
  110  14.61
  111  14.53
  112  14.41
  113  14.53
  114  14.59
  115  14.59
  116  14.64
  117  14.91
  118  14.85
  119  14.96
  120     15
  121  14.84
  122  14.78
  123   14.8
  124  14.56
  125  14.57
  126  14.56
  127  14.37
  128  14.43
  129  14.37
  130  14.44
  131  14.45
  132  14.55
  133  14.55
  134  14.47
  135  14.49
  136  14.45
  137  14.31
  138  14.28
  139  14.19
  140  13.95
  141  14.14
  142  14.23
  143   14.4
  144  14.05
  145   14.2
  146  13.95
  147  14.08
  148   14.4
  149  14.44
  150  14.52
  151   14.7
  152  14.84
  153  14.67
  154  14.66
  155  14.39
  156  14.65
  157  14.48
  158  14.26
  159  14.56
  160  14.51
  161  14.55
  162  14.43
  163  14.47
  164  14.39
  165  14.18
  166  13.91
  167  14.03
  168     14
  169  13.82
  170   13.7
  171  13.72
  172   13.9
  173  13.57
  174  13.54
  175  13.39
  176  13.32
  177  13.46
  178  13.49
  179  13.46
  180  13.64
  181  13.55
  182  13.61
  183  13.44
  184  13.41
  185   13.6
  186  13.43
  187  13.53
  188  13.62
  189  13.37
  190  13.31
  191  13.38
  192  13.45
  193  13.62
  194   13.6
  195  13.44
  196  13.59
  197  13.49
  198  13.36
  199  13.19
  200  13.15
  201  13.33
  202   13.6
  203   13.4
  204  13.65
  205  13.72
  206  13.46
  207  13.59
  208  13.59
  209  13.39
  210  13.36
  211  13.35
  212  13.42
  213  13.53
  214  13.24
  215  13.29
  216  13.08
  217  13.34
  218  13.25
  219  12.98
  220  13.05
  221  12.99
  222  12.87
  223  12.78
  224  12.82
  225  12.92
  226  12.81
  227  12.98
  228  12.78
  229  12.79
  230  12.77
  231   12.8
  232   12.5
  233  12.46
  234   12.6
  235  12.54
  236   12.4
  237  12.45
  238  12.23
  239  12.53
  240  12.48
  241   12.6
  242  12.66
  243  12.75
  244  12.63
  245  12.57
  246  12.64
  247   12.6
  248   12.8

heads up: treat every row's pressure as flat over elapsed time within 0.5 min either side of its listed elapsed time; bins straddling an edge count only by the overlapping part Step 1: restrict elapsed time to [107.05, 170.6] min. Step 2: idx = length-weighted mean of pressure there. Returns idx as 14.4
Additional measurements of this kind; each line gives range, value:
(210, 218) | 13.3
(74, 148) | 14.3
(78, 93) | 14.1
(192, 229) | 13.3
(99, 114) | 14.5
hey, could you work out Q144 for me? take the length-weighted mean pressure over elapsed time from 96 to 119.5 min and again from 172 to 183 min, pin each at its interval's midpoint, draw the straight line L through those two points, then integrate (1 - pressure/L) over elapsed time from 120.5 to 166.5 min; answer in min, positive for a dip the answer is -1.4 min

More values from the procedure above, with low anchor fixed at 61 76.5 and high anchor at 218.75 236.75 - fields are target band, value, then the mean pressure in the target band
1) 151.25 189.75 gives -2.3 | 13.9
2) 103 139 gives -2.8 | 14.5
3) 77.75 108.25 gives -1.2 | 14.2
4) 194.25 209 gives -0.6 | 13.5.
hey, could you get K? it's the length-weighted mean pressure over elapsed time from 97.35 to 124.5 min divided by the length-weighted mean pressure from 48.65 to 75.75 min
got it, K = 1.1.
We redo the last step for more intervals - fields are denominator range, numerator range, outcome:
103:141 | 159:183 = 0.95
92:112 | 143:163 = 1.00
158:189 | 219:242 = 0.92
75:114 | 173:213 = 0.95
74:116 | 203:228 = 0.93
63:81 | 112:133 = 1.05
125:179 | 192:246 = 0.92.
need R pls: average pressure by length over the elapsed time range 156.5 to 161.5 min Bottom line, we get 14.5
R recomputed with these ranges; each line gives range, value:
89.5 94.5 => 14.3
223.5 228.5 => 12.9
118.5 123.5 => 14.9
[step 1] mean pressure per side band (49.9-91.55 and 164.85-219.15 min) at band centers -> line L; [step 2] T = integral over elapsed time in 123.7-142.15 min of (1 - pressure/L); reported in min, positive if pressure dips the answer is -0.95 min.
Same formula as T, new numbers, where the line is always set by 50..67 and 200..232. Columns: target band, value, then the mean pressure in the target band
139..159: -1.4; 14.4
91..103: -0.6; 14.4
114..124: -0.9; 14.8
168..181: -0.3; 13.6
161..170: -0.5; 14.2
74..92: -0.4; 14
